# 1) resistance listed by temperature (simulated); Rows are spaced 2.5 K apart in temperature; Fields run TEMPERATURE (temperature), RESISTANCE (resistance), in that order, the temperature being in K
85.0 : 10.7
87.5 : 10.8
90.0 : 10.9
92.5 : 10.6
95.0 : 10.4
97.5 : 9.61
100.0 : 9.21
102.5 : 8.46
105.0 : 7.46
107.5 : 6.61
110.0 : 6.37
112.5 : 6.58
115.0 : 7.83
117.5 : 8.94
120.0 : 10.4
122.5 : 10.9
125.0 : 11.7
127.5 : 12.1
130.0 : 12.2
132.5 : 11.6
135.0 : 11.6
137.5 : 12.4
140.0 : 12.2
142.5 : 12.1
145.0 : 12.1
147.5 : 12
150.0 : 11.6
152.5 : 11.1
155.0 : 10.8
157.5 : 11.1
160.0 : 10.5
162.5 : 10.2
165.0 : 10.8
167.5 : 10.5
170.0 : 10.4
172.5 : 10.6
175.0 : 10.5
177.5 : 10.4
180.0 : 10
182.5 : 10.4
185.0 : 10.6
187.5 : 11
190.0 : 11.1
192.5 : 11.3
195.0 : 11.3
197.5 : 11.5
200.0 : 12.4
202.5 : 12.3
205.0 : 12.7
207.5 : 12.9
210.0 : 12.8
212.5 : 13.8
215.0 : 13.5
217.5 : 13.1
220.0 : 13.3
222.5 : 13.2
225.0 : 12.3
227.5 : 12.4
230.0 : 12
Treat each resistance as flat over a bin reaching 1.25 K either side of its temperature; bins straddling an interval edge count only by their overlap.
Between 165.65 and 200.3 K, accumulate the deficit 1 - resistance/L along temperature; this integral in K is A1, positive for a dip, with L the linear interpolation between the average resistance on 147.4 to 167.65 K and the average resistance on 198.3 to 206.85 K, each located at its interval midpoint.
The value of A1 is 2.9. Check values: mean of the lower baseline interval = 10.9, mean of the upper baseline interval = 12.4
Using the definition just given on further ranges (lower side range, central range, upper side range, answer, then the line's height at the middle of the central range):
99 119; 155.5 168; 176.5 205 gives -0.9 K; 9.95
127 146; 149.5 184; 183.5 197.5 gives 2.7 K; 11.5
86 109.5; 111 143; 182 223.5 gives -2.0 K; 10.1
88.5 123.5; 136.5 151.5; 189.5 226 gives -2.7 K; 10.2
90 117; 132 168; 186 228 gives -4.2 K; 10.2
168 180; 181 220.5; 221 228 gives -1.5 K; 11.6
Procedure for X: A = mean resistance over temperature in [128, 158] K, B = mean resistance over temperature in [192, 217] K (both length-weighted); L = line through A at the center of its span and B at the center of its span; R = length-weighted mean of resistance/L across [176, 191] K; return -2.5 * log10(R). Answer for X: 0.160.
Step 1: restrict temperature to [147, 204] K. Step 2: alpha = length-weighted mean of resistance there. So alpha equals 11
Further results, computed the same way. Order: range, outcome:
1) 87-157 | 10.3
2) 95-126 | 8.72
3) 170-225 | 11.8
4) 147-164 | 11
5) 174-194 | 10.7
